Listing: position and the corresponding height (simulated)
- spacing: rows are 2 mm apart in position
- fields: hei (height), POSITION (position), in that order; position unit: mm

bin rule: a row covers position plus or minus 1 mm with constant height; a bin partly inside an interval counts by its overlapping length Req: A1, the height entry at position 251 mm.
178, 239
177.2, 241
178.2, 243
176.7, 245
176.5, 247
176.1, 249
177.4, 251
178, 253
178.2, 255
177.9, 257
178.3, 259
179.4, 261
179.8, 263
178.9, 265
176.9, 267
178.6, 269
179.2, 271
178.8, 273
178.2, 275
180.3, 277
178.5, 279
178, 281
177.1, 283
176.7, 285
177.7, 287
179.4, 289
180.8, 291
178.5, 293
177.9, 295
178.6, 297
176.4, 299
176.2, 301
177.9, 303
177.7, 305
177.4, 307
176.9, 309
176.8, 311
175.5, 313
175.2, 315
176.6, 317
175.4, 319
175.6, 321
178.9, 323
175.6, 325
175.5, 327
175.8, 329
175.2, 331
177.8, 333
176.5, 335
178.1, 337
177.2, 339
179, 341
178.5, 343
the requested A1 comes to 177.4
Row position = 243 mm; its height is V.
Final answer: 178.2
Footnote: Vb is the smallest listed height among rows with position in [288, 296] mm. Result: 177.9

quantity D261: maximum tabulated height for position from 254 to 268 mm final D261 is 179.8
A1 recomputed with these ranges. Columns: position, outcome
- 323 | 178.9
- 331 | 175.2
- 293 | 178.5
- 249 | 176.1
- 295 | 177.9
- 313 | 175.5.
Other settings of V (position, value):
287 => 177.7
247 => 176.5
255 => 178.2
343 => 178.5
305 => 177.7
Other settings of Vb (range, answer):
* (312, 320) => 175.2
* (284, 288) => 176.7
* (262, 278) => 176.9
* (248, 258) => 176.1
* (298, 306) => 176.2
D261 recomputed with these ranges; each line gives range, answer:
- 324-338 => 178.1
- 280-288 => 178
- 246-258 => 178.2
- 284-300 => 180.8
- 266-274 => 179.2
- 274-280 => 180.3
